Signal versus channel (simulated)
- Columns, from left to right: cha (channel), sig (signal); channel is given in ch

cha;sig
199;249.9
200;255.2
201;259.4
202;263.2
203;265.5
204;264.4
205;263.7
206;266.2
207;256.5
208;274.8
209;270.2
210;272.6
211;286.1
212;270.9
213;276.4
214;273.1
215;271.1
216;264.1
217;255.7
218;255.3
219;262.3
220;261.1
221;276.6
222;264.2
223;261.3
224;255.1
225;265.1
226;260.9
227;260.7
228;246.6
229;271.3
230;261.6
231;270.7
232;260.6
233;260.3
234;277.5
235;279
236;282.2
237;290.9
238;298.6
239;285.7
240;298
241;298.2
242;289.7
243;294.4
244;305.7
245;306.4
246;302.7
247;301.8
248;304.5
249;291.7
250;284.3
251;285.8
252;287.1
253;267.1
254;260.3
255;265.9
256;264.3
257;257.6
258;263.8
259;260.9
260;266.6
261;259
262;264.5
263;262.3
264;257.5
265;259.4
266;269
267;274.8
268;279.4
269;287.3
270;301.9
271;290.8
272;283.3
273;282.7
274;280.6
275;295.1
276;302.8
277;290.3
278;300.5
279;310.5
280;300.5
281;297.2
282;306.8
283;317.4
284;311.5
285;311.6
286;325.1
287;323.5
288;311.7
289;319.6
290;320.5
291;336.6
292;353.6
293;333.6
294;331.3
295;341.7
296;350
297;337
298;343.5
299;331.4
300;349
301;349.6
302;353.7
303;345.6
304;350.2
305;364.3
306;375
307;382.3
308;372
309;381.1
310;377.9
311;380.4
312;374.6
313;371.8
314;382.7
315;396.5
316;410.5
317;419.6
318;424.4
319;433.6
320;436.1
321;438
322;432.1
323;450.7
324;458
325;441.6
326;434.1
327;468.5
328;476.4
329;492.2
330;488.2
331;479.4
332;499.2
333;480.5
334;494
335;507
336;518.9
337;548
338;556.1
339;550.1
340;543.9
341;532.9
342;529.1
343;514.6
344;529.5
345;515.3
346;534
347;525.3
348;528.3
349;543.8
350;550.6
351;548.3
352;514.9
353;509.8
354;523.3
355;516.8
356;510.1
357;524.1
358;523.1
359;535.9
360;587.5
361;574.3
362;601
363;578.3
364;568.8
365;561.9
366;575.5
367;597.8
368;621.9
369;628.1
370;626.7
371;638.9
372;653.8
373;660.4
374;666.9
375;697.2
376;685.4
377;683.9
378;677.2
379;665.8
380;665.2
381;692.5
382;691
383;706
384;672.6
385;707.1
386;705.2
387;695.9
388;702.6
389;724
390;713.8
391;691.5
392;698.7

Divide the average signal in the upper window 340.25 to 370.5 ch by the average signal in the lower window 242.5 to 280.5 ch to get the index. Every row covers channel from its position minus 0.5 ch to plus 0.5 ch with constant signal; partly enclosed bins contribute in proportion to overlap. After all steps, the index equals 2.0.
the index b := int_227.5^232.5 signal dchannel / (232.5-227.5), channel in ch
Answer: 262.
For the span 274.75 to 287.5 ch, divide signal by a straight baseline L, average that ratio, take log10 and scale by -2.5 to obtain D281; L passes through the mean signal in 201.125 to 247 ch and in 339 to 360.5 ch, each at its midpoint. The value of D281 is 0.26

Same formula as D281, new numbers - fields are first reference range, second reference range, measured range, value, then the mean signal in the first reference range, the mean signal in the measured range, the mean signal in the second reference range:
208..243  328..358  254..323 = 0.23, 272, 329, 520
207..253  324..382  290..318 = 0.23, 277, 363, 560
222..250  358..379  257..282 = 0.29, 281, 281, 620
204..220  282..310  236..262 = 0.06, 268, 283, 342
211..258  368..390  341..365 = 0.13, 276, 539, 678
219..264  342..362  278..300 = 0.19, 275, 325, 534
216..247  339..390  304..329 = 0.18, 276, 412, 602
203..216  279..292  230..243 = 0.02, 270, 282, 316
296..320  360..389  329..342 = -0.06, 375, 516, 650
